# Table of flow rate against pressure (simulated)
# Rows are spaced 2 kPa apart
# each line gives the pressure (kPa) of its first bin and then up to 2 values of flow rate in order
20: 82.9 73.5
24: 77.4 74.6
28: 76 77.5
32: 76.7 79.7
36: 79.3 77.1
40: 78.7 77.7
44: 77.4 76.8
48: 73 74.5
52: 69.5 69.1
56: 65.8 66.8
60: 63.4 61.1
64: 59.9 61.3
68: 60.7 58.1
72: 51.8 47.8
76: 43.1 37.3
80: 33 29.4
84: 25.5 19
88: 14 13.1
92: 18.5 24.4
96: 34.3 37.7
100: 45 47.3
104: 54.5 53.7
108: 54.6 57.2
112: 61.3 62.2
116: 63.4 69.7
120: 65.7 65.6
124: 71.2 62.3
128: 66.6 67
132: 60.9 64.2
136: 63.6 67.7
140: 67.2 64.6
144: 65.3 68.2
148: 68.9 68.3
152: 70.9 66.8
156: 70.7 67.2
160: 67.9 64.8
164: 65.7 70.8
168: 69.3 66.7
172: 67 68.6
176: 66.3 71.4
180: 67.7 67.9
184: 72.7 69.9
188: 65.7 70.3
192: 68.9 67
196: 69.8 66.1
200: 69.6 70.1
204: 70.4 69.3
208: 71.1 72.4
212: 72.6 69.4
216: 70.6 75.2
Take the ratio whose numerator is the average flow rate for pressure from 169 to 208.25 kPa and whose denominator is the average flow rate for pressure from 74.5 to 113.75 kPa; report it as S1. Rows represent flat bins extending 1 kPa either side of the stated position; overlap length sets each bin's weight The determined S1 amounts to 1.83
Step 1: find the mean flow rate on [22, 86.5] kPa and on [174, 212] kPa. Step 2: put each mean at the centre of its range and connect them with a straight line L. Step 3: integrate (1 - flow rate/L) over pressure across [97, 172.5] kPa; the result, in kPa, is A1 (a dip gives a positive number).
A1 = 3.7 kPa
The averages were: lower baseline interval 63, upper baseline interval 69.3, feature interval 63.4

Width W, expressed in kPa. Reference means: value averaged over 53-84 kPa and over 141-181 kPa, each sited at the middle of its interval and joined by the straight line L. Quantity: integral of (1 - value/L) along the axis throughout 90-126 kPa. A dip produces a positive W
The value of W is 5.1 kPa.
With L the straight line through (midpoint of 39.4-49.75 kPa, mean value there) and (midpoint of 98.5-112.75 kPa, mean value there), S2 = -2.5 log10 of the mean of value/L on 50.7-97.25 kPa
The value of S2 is 0.43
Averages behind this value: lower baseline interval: 76.5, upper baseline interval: 52.7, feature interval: 44.8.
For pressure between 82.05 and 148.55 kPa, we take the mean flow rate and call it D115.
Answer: 52.4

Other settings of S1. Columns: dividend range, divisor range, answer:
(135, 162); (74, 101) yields 2.28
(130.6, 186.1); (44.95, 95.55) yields 1.39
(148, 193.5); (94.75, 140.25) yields 1.16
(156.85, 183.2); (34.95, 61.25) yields 0.93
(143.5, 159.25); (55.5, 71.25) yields 1.11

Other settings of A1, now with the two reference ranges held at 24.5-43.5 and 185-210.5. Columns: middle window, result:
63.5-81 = 5.9 kPa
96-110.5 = 5.0 kPa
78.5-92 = 9.4 kPa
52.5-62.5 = 1.4 kPa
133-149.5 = 1.3 kPa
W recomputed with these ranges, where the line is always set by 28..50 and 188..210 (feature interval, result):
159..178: 0.83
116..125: 0.69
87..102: 9.33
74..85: 5.89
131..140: 0.99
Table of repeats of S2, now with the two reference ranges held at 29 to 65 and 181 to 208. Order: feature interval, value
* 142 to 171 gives 0.03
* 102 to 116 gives 0.24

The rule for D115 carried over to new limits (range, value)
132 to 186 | 67.6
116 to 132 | 66.3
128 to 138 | 64.6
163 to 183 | 68.1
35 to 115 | 52.9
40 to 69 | 68.7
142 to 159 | 68.1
